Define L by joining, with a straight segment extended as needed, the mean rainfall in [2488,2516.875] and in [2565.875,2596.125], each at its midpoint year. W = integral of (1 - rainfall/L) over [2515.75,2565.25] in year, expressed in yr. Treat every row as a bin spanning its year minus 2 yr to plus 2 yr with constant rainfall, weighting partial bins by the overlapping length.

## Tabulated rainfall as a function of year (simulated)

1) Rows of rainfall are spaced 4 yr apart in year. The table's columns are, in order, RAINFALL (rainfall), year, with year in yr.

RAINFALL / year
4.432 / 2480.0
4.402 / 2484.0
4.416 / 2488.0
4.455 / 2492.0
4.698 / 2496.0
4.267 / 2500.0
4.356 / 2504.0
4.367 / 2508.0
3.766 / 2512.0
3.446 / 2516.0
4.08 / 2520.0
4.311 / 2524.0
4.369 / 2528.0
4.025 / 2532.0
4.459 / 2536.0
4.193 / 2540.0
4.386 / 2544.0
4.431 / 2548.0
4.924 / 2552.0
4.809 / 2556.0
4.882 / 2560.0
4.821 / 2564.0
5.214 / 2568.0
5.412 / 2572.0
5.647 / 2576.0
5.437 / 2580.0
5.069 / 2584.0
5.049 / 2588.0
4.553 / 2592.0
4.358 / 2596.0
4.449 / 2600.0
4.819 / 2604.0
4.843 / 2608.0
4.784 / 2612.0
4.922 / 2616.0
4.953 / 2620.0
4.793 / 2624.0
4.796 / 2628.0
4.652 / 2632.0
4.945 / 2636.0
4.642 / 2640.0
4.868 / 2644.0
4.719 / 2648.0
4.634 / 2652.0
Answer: 2.7 yr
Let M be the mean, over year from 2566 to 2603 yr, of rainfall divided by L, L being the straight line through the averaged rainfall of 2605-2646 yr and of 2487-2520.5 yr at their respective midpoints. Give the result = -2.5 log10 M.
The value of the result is -0.09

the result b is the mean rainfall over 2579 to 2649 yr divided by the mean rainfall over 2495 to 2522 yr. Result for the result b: 1.17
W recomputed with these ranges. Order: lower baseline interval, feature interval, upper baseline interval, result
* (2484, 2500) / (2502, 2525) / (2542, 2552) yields 2.3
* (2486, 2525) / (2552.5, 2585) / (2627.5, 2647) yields -4.8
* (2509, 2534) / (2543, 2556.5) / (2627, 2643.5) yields -1.4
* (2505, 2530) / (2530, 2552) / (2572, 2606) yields 0.0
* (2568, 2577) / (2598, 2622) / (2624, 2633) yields 0.9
